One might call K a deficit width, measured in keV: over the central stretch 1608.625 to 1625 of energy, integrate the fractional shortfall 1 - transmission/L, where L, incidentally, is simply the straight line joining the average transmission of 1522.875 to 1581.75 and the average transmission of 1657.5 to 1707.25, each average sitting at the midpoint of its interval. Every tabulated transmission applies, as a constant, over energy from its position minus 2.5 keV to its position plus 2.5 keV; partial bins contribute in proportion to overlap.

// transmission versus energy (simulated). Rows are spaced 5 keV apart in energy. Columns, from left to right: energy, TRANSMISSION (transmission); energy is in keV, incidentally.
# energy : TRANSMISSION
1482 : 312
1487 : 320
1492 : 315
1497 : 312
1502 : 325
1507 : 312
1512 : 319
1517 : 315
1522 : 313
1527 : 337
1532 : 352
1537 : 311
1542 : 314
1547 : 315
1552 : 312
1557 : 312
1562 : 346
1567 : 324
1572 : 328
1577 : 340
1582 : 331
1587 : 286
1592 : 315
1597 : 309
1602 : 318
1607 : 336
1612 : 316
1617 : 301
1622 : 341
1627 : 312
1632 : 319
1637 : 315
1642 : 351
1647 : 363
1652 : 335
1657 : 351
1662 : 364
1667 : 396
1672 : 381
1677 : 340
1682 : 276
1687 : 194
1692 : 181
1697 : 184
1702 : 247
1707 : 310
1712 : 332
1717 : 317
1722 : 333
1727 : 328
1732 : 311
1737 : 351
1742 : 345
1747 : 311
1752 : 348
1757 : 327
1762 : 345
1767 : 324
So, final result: -0.7 keV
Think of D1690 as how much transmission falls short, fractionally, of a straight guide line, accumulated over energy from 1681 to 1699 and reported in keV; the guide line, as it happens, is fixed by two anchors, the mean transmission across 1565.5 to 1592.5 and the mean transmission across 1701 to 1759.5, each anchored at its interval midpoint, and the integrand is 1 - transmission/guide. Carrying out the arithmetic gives 6.6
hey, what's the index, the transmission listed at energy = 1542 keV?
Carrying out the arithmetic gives 314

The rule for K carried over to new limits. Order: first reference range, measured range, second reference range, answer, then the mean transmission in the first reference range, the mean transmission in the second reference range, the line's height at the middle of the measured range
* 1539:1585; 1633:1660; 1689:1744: -3.1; 324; 293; 307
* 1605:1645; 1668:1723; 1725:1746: 7.7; 324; 332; 329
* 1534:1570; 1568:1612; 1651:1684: 1.3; 320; 351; 330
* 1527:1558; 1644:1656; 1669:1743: -1.8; 321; 295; 304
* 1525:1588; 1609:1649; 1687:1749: -2.2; 324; 292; 310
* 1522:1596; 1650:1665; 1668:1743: -2.3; 322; 296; 305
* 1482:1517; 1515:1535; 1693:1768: -0.8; 317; 311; 316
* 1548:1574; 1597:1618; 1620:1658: 0.8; 324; 335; 331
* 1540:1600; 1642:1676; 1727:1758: -3.9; 319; 332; 326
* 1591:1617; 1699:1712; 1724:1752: 1.7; 317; 331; 328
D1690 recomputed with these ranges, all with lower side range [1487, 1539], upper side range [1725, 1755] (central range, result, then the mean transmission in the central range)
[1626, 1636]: 0.3 keV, 316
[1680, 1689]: 2.6 keV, 235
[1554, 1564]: -0.1 keV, 327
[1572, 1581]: -0.3 keV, 335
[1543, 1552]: 0.2 keV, 314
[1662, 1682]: -1.8 keV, 359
